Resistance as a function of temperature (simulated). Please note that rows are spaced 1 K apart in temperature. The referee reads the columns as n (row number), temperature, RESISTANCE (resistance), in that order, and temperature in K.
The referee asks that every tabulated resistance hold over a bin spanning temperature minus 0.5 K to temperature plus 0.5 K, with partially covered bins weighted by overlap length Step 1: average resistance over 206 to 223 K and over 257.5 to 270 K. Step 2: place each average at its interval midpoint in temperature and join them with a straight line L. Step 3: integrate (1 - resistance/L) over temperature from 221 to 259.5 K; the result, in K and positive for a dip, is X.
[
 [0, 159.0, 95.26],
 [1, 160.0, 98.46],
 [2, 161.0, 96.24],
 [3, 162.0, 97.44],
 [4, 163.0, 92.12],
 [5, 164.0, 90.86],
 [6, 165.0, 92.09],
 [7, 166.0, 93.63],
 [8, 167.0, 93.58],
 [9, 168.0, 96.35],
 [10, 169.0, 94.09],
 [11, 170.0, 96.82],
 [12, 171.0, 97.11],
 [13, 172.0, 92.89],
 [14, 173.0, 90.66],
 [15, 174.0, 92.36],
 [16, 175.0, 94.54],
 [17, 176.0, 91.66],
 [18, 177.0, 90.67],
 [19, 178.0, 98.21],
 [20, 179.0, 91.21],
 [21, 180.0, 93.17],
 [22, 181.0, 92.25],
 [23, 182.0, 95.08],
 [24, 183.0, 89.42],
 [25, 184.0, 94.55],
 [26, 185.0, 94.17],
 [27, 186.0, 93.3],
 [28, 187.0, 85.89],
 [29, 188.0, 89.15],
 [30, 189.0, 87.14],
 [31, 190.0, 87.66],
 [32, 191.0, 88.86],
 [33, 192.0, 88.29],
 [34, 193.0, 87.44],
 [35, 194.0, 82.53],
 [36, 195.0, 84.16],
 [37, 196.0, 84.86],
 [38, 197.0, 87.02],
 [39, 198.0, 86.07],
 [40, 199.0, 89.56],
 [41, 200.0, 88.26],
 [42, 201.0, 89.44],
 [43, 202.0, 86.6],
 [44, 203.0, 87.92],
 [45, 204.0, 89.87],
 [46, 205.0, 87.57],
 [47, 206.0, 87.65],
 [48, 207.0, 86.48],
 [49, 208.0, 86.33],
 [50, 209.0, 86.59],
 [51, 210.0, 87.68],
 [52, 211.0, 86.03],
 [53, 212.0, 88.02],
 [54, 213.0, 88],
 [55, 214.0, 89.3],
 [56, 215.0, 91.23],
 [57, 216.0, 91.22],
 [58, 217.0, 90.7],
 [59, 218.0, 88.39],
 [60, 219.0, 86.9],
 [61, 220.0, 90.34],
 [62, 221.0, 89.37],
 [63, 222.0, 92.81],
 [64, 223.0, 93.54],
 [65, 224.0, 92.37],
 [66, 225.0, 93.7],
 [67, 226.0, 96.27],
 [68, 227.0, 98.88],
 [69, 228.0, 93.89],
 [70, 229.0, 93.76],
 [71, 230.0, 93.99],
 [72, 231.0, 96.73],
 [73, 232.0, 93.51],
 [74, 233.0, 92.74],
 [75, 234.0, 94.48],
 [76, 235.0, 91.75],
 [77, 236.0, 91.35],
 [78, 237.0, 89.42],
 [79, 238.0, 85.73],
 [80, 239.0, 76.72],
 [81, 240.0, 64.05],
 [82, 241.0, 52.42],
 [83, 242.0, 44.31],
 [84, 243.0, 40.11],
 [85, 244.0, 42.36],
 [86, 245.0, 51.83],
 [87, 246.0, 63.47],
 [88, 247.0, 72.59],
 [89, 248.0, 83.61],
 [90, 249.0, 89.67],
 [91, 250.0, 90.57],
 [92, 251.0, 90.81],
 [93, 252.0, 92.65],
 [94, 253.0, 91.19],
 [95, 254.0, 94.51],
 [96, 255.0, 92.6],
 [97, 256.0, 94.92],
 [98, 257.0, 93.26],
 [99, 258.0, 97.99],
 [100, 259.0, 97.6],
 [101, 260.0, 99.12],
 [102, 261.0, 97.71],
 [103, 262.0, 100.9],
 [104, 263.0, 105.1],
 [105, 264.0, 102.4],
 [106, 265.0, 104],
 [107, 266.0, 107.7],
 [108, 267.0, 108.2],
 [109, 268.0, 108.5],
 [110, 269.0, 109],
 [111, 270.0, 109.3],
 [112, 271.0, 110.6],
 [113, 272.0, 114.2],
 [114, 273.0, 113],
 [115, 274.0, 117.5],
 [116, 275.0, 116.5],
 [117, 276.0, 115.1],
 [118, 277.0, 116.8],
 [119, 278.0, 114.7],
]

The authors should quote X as 4.8 K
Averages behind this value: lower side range 88.8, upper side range 103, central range 84.3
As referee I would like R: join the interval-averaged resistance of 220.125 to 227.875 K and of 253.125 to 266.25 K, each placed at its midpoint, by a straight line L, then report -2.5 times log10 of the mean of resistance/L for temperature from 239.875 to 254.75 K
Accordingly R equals 0.33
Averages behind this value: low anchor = 93.7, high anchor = 98.7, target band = 71.5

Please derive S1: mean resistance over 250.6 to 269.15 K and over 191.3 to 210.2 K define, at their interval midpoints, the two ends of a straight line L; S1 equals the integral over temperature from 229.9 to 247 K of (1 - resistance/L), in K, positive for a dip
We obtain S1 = 3.7 K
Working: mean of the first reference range 87.1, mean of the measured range 73.9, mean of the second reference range 99.2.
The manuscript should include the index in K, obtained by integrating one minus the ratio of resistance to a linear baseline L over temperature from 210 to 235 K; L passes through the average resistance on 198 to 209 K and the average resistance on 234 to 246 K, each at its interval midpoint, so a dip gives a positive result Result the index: -4.9 K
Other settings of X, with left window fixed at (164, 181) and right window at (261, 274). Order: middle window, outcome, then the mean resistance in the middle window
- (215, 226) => 1.04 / 91.2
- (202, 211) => 1.03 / 87.4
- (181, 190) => 0.43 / 91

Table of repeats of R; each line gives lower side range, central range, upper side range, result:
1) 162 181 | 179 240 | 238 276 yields 0.03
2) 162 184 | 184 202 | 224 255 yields 0.02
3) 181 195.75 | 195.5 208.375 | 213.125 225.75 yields 0.03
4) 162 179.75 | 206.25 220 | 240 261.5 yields -0.03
